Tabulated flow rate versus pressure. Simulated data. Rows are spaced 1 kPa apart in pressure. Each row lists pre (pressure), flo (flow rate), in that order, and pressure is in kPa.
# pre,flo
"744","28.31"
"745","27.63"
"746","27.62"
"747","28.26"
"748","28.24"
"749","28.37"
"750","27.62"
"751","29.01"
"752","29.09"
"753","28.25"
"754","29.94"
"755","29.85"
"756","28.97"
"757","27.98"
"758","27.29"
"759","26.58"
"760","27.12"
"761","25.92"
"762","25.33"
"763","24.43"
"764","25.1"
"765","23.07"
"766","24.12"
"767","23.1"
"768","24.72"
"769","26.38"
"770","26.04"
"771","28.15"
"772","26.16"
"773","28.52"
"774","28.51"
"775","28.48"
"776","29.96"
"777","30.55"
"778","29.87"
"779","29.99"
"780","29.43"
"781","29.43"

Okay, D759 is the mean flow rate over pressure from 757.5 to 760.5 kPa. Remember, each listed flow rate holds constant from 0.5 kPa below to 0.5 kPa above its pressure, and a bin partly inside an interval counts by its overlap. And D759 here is 27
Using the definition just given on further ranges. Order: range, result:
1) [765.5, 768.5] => 24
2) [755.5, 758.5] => 28.1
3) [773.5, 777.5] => 29.4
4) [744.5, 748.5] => 27.9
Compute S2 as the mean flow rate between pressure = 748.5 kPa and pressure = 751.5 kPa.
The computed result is 28.3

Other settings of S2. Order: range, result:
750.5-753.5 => 28.8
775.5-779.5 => 30.1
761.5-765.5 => 24.5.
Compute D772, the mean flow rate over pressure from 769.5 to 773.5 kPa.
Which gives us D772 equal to 27.2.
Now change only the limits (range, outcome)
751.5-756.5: 29.2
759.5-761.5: 26.5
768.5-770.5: 26.2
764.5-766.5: 23.6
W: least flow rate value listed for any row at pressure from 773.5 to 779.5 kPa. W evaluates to 28.48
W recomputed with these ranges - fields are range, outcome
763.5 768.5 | 23.07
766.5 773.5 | 23.1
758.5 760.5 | 26.58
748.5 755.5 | 27.62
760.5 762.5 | 25.33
